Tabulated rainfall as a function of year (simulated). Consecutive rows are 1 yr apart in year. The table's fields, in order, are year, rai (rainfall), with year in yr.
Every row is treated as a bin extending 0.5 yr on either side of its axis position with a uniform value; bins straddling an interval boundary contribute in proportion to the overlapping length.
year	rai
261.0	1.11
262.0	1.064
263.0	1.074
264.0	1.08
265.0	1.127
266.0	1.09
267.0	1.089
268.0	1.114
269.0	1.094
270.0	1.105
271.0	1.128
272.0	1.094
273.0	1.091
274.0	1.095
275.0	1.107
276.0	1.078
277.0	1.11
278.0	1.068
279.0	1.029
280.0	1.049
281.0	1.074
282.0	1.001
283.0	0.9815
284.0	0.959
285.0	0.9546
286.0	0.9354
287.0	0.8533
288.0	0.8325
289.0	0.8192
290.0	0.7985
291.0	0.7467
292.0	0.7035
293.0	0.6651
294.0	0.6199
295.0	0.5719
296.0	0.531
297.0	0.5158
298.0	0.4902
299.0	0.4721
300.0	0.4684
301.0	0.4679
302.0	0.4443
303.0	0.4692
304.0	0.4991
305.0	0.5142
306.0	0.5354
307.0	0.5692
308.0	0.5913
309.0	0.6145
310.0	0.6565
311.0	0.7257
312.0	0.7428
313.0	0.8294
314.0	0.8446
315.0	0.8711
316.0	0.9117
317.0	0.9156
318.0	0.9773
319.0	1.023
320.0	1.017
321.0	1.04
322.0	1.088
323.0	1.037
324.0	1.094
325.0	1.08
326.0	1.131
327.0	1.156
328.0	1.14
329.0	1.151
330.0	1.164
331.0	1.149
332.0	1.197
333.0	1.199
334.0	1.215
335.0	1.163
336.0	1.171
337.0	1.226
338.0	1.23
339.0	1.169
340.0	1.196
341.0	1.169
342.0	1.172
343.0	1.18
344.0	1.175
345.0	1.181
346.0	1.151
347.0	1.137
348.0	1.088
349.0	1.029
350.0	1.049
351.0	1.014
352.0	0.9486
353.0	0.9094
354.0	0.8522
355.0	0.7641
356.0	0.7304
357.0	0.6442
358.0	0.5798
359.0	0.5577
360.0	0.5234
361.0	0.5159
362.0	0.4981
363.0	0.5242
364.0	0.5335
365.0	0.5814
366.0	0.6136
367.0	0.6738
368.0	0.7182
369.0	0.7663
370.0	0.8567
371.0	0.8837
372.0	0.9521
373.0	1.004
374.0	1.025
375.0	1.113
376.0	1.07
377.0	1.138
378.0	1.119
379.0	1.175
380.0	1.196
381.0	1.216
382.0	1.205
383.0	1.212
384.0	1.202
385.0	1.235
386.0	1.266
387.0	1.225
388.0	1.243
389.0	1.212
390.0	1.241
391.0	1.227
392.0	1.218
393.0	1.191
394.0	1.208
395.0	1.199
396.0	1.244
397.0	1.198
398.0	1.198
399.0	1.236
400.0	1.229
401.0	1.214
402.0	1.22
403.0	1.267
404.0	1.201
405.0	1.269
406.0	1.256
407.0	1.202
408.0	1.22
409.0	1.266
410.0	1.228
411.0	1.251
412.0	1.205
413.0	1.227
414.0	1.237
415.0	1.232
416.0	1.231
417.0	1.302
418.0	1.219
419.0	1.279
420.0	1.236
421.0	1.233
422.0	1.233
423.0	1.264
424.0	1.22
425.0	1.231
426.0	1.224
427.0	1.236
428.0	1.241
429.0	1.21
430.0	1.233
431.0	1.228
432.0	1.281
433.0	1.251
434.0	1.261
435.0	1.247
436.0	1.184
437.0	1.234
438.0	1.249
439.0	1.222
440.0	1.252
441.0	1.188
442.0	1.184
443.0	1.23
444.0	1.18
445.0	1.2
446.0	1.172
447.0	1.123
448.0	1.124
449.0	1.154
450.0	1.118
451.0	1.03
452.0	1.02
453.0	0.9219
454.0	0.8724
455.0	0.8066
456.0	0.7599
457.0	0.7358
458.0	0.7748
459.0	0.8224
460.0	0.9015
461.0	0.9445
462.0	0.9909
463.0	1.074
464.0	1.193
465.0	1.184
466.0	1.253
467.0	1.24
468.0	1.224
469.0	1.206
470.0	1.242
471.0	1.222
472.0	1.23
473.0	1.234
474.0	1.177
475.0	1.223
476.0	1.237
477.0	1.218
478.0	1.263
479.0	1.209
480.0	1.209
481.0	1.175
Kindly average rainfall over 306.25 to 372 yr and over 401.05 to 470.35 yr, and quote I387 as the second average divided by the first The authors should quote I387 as 1.25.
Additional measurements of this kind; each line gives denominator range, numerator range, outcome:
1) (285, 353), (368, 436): 1.32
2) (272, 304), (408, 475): 1.44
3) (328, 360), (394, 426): 1.18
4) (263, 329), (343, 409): 1.18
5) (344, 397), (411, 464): 1.17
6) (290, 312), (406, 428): 2.15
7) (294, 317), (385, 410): 2.00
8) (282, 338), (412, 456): 1.39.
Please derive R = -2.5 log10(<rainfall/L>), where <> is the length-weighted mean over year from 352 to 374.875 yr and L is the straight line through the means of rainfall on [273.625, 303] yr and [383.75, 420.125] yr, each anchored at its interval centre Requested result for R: 0.44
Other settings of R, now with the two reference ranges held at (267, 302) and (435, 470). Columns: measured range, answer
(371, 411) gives -0.182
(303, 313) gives 0.422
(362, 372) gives 0.380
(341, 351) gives -0.186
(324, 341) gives -0.247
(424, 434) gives -0.173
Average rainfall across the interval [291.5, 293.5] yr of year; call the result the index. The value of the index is 0.684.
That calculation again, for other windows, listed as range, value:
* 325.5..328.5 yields 1.14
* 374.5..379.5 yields 1.12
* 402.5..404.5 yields 1.23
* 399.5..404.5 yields 1.23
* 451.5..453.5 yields 0.971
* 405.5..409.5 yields 1.24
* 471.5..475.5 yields 1.22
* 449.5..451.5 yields 1.07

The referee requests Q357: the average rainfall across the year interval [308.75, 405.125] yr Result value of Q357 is 1.03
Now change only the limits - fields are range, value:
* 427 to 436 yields 1.24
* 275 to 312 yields 0.739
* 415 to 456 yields 1.18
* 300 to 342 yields 0.933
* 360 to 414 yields 1.08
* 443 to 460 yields 0.993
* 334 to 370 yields 0.902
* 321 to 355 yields 1.12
